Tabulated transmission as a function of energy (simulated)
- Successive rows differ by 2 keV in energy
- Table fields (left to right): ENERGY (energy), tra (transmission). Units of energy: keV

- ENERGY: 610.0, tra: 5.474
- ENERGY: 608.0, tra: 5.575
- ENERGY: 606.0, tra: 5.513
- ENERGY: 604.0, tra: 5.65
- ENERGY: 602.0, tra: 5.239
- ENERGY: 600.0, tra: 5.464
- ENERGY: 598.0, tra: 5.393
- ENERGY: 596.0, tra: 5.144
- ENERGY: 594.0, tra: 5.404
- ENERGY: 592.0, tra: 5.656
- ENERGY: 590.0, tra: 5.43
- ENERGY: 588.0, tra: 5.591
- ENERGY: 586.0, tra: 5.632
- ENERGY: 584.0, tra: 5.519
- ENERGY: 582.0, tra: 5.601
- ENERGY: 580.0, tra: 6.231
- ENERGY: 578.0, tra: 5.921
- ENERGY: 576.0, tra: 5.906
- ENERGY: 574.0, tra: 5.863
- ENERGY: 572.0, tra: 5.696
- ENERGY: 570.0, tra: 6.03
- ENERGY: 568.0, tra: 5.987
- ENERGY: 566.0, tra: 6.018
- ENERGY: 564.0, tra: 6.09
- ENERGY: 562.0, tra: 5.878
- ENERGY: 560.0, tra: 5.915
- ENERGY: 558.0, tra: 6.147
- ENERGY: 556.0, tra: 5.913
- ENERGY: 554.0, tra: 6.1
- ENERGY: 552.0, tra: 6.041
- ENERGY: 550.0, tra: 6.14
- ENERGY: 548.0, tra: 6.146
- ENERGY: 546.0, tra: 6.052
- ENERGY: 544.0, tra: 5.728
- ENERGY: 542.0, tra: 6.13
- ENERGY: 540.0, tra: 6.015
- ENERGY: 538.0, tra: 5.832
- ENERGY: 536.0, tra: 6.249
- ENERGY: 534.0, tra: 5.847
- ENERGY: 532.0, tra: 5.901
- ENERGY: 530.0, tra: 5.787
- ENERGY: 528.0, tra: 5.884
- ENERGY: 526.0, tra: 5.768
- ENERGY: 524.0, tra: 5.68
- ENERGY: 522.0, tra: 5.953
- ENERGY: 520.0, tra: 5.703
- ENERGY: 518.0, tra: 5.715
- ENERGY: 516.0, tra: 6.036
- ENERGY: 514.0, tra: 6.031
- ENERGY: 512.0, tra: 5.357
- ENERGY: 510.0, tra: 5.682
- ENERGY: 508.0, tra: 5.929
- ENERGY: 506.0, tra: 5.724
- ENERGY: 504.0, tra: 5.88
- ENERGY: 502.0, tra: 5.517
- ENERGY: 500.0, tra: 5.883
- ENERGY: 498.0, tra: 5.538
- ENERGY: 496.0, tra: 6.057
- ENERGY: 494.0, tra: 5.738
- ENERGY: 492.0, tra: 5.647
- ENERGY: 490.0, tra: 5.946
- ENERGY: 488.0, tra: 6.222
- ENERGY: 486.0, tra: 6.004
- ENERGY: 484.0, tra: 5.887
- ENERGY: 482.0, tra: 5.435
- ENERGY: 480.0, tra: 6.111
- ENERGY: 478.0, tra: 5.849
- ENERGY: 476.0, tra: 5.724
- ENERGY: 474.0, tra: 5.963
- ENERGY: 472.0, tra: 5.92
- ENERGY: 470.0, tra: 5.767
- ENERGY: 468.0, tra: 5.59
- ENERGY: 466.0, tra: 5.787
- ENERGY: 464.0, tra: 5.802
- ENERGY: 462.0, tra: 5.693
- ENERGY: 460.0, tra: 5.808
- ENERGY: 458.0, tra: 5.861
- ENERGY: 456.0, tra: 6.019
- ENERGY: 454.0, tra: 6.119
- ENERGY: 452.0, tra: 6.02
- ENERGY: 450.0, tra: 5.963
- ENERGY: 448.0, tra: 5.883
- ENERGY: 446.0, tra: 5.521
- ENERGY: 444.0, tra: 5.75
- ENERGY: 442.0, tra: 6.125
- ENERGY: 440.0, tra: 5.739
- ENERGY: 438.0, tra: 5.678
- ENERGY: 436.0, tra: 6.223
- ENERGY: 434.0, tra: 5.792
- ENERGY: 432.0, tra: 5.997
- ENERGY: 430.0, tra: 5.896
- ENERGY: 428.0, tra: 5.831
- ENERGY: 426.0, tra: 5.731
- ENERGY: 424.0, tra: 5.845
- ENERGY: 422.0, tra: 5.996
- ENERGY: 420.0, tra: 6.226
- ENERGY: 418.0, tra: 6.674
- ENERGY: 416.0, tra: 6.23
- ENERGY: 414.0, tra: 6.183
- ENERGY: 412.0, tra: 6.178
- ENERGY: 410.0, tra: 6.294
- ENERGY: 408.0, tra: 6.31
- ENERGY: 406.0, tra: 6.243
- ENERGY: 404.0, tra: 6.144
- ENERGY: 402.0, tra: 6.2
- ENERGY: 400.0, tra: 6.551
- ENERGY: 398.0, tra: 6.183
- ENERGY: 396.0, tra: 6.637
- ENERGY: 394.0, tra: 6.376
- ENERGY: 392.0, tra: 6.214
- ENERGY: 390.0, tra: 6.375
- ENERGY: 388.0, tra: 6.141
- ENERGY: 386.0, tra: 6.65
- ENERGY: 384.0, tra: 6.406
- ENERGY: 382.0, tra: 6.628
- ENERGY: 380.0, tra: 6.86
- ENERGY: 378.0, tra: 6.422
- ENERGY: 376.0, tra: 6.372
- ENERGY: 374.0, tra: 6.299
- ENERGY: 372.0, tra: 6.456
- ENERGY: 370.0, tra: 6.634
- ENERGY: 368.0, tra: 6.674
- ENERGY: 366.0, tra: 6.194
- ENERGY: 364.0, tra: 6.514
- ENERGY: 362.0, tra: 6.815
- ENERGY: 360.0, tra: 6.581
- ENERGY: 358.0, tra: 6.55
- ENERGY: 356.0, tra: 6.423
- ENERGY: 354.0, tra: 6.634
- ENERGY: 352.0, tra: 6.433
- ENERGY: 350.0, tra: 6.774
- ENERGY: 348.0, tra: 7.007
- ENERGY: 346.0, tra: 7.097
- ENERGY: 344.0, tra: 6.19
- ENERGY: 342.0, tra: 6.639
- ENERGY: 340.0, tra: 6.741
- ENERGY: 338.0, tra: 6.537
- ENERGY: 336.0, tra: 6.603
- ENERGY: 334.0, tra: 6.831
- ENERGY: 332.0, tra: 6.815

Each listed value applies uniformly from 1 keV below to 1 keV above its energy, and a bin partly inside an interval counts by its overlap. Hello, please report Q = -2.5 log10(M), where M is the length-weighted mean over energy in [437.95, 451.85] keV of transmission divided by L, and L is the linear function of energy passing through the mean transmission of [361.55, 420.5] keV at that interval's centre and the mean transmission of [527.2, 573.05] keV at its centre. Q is 0.077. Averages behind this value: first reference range 6.4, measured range 5.83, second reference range 5.98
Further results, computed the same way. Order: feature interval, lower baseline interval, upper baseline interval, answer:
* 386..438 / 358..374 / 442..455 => 0.000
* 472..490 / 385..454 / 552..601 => 0.014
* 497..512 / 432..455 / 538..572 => 0.046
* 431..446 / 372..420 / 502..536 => 0.054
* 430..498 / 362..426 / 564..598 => 0.047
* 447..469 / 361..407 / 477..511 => 0.029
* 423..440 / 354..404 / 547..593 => 0.078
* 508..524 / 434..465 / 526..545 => 0.023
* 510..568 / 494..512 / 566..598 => -0.037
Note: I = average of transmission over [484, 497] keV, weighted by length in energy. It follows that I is 5.93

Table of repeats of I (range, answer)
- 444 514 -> 5.82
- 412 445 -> 6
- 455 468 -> 5.81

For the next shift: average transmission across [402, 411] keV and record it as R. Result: 6.24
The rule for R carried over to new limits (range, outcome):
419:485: 5.87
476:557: 5.87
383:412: 6.33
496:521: 5.76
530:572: 6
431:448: 5.85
